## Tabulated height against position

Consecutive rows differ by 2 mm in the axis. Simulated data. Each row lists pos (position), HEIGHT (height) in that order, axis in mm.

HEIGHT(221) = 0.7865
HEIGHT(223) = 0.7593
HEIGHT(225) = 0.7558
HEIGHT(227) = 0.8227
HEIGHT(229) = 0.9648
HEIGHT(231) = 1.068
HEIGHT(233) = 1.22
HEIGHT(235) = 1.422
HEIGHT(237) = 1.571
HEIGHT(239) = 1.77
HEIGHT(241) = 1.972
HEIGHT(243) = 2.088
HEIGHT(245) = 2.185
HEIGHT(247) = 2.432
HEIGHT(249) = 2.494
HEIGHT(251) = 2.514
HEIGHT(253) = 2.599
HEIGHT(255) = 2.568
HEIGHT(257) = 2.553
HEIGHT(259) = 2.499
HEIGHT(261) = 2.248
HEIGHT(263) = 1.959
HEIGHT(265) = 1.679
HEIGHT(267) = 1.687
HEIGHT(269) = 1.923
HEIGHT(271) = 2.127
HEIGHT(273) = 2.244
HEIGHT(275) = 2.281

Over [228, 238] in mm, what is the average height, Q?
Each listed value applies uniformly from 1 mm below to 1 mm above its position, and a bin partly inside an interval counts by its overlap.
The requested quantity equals 1.25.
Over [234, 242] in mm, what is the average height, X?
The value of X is 1.68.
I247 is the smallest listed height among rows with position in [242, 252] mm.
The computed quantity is 2.088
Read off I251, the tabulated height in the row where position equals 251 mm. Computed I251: 2.514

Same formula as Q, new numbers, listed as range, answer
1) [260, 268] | 1.89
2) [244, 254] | 2.44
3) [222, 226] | 0.758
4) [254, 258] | 2.56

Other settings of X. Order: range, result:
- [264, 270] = 1.76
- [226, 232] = 0.952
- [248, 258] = 2.55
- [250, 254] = 2.56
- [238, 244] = 1.94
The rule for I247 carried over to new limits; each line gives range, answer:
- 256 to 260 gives 2.499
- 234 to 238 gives 1.422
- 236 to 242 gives 1.571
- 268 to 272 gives 1.923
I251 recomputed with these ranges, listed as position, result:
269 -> 1.923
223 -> 0.7593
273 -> 2.244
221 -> 0.7865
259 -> 2.499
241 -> 1.972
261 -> 2.248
